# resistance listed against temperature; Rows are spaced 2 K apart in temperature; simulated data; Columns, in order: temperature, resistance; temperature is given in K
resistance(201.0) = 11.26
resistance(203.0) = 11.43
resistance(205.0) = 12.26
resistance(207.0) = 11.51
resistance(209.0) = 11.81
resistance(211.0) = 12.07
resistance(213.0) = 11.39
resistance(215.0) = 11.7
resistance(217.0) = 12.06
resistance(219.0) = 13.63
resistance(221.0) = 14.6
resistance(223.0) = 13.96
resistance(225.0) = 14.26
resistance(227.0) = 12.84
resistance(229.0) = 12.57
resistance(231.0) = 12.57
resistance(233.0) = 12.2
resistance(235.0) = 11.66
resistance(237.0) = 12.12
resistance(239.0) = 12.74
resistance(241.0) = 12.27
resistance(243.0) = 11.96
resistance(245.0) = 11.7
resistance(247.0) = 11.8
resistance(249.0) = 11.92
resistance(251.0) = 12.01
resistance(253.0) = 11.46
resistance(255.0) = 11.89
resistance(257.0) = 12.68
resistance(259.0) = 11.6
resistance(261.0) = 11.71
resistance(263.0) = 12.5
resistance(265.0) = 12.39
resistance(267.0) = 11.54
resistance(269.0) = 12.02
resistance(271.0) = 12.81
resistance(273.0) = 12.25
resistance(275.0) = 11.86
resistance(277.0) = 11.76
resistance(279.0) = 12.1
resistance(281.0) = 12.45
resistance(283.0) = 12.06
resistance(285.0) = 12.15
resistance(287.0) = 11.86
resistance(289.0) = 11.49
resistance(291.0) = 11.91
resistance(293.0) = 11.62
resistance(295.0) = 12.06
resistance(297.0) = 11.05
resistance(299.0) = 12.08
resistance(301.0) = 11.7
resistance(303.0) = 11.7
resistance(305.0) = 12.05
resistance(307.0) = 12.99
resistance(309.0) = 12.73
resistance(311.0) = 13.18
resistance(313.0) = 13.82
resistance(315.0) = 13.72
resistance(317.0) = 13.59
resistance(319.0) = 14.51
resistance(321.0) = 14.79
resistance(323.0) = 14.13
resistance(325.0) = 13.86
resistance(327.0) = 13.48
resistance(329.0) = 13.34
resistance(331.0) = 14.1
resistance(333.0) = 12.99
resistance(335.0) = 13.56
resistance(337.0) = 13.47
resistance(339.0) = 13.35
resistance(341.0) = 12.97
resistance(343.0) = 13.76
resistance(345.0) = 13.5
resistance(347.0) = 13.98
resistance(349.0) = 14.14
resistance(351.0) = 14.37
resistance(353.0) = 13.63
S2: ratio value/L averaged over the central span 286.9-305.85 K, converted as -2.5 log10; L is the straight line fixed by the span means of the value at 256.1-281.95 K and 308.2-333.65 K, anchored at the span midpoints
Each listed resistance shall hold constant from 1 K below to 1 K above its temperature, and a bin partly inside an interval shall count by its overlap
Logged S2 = 0.11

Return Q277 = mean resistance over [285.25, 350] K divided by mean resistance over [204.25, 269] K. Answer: 1.06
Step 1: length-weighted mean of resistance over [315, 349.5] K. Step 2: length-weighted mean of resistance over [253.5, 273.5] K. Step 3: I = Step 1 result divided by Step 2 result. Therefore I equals 1.1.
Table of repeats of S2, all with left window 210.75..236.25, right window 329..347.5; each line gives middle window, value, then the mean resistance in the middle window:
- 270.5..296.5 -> 0.099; 12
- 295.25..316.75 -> 0.064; 12.5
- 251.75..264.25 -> 0.086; 12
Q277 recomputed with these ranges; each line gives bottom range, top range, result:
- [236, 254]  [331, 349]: 1.13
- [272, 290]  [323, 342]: 1.12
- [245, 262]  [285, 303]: 0.99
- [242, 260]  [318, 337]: 1.16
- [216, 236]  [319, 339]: 1.06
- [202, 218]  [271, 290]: 1.02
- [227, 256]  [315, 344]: 1.13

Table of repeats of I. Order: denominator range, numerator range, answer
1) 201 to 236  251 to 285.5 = 0.97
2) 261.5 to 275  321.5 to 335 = 1.12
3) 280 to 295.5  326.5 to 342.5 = 1.12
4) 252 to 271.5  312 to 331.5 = 1.16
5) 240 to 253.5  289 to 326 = 1.08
